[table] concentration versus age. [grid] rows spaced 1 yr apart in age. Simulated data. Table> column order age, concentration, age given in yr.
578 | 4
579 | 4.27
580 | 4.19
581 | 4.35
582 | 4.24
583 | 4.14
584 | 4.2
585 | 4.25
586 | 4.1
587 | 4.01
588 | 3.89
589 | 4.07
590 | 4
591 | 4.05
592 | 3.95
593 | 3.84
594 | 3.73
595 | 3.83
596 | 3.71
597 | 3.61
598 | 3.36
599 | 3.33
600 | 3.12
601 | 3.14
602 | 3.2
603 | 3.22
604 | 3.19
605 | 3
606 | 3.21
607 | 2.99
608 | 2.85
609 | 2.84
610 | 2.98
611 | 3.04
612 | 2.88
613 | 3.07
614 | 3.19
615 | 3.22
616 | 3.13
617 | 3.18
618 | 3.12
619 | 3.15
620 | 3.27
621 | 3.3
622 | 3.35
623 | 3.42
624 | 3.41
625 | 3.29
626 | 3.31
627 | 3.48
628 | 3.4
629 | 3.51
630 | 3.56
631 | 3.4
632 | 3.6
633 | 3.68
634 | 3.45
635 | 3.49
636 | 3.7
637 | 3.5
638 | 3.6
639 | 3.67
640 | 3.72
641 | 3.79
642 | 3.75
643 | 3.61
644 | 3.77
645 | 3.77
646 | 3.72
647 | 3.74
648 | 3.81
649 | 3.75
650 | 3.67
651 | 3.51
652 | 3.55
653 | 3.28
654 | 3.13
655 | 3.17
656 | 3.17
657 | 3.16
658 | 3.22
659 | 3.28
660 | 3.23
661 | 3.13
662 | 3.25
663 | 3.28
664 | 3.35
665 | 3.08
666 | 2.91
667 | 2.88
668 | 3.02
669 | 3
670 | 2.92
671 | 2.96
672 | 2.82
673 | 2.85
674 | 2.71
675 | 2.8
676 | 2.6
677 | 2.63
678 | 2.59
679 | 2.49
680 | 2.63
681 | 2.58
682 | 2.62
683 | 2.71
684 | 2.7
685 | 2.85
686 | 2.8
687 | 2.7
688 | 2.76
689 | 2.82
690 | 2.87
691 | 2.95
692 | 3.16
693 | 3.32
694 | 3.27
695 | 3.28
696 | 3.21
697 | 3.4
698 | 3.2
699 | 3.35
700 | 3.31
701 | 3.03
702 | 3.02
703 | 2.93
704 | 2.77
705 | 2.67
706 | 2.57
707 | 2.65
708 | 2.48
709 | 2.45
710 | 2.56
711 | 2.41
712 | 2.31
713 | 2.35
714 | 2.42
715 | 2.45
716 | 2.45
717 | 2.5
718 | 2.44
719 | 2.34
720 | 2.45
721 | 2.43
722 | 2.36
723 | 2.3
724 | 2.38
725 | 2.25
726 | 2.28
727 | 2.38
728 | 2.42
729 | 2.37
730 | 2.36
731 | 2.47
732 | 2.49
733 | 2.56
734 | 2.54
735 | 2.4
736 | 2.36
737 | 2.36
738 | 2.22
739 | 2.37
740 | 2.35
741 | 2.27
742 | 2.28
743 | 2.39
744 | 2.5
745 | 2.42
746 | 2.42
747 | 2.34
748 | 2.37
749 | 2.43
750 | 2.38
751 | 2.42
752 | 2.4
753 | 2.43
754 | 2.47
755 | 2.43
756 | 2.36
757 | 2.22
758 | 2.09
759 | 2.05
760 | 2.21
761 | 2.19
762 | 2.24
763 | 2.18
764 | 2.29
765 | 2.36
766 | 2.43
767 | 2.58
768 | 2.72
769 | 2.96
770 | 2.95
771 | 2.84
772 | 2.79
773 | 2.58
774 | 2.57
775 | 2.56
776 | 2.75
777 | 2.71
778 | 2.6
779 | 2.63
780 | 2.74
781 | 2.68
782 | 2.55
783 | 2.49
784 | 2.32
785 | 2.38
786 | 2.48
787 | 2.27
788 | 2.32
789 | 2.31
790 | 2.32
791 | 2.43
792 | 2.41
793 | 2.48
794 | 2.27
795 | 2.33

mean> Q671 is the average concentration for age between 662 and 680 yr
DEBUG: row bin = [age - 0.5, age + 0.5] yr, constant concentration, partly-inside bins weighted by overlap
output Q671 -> 2.88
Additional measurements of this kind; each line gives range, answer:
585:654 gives 3.47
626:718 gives 3.09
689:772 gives 2.55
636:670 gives 3.41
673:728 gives 2.7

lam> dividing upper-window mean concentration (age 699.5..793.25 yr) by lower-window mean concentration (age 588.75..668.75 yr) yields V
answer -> 0.7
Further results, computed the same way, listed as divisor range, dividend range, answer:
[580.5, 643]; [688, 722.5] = 0.79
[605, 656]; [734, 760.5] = 0.69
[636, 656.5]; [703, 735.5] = 0.68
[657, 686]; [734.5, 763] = 0.80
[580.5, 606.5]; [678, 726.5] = 0.73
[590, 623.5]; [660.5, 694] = 0.87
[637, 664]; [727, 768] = 0.68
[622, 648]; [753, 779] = 0.70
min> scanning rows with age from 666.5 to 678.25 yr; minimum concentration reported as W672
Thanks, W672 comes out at 2.59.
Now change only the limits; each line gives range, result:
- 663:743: 2.22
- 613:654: 3.07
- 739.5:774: 2.05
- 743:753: 2.34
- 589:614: 2.84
